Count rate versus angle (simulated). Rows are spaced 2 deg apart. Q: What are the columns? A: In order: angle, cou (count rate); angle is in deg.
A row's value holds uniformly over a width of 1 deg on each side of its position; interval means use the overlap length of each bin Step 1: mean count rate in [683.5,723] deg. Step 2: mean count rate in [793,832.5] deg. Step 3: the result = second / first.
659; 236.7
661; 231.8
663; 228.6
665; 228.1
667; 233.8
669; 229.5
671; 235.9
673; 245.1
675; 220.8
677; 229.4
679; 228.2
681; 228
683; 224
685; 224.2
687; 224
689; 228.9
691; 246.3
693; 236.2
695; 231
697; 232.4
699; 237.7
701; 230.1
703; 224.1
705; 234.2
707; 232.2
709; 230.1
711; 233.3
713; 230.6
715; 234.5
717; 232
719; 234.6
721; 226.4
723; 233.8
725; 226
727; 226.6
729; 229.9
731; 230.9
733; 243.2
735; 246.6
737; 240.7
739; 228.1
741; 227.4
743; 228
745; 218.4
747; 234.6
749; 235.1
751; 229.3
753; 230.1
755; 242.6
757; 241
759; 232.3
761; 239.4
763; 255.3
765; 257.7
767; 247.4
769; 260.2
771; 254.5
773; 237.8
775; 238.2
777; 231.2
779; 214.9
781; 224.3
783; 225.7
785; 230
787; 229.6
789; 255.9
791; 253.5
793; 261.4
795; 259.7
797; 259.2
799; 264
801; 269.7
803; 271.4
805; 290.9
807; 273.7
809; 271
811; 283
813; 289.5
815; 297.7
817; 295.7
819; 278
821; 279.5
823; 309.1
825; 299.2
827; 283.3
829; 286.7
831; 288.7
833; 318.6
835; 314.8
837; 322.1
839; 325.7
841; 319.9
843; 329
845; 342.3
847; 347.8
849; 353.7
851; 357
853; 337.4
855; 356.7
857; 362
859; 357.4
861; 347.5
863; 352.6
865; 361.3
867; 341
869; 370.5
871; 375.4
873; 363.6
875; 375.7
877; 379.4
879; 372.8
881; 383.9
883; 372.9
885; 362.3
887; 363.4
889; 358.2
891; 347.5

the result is 1.22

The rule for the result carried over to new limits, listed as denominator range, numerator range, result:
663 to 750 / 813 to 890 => 1.46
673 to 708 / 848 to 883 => 1.57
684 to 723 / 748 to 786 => 1.03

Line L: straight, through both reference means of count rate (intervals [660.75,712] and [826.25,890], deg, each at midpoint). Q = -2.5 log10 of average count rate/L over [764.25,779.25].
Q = 0.18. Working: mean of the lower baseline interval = 231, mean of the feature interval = 244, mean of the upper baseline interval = 347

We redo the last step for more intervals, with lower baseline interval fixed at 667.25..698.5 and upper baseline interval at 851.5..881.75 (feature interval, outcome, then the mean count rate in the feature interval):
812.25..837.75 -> 0.123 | 297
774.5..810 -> 0.225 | 252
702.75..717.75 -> 0.085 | 232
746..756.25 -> 0.192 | 235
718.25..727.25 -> 0.133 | 230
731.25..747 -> 0.164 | 233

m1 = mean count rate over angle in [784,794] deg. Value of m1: 246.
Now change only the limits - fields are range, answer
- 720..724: 230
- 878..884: 377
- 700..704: 227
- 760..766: 251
